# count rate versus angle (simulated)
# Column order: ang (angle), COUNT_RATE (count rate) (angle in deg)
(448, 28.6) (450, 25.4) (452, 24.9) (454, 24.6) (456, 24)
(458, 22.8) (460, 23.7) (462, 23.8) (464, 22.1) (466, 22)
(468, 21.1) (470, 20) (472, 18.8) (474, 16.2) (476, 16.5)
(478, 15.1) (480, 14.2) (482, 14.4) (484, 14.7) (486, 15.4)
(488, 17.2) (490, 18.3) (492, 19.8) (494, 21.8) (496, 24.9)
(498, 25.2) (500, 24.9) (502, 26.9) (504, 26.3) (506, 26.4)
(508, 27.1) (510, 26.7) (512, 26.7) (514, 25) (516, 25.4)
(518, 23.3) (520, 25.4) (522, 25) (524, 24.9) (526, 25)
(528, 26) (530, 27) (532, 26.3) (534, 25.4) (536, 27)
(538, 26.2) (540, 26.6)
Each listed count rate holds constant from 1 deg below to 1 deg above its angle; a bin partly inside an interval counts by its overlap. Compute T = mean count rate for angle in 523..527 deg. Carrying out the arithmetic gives 24.9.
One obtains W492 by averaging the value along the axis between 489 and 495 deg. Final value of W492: 20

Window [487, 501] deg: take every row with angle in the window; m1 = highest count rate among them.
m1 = 25.2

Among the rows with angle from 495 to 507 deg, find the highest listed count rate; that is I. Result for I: 26.9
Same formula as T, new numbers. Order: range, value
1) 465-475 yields 19.6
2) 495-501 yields 25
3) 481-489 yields 15.4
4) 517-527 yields 24.7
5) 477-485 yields 14.6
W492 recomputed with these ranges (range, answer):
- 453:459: 23.8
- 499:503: 25.9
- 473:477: 16.4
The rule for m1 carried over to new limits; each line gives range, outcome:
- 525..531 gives 27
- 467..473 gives 21.1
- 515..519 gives 25.4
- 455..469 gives 24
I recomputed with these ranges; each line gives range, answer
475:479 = 16.5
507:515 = 27.1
